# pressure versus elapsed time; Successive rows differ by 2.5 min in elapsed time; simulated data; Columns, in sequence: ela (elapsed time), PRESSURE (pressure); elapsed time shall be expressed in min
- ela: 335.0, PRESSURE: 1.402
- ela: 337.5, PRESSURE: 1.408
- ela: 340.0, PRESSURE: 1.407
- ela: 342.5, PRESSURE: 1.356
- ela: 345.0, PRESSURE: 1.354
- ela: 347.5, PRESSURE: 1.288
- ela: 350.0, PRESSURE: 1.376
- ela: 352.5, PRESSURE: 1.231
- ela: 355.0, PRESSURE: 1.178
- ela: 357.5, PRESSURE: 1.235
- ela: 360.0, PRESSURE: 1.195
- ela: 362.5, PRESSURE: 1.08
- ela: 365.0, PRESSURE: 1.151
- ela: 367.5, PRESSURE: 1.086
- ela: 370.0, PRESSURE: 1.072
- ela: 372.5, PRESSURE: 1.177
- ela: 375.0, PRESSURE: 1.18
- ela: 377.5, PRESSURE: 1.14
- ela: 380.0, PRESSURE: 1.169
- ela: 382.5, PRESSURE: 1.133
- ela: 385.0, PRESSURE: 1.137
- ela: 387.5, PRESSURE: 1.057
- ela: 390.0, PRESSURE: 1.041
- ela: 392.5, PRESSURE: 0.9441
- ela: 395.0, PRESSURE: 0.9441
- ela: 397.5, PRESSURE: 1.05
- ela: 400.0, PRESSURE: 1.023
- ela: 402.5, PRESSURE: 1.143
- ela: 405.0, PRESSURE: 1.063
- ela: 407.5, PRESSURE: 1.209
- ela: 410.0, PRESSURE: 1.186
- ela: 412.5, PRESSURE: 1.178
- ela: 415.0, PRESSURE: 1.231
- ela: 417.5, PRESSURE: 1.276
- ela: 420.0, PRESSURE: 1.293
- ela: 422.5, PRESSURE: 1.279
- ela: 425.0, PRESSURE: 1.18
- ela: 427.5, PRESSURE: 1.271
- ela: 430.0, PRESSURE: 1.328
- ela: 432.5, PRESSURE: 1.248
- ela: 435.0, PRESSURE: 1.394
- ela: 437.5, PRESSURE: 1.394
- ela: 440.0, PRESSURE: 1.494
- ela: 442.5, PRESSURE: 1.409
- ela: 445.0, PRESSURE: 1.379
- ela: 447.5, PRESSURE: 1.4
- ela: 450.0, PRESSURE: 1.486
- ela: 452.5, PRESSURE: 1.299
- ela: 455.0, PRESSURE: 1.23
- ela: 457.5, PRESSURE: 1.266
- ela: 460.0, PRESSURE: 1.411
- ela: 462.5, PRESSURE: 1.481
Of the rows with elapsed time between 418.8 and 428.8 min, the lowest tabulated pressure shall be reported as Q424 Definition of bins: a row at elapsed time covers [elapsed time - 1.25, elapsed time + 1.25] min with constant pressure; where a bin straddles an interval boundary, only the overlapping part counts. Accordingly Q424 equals 1.18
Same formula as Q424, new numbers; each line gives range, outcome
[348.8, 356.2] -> 1.178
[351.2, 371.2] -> 1.072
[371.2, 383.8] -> 1.133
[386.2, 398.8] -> 0.9441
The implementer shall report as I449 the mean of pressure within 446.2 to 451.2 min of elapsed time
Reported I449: 1.44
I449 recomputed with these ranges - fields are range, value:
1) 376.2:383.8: 1.15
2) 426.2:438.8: 1.33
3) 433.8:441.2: 1.43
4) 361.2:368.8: 1.11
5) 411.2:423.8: 1.25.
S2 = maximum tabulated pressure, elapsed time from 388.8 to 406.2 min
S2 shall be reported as 1.143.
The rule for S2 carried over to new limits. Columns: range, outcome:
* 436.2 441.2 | 1.494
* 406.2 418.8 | 1.276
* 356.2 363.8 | 1.235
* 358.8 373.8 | 1.195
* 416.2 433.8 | 1.328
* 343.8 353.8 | 1.376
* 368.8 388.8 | 1.18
